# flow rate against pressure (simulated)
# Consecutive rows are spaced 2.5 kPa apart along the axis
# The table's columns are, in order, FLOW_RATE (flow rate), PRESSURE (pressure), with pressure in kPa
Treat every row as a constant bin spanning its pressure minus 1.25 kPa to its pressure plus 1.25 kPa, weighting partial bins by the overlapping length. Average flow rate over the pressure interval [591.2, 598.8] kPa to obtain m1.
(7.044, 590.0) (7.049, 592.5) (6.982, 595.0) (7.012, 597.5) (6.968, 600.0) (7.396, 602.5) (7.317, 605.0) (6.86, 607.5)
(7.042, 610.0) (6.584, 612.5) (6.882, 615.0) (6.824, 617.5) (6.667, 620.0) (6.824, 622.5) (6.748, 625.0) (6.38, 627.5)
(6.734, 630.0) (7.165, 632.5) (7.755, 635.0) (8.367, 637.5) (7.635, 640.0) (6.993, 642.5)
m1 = 7.01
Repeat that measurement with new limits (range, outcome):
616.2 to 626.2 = 6.77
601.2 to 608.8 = 7.19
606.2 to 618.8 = 6.84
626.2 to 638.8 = 7.28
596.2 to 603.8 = 7.13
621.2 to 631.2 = 6.67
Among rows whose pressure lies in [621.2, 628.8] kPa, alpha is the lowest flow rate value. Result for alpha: 6.38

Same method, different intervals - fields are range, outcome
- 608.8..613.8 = 6.584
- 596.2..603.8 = 6.968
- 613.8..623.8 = 6.667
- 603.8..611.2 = 6.86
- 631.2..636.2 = 7.165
